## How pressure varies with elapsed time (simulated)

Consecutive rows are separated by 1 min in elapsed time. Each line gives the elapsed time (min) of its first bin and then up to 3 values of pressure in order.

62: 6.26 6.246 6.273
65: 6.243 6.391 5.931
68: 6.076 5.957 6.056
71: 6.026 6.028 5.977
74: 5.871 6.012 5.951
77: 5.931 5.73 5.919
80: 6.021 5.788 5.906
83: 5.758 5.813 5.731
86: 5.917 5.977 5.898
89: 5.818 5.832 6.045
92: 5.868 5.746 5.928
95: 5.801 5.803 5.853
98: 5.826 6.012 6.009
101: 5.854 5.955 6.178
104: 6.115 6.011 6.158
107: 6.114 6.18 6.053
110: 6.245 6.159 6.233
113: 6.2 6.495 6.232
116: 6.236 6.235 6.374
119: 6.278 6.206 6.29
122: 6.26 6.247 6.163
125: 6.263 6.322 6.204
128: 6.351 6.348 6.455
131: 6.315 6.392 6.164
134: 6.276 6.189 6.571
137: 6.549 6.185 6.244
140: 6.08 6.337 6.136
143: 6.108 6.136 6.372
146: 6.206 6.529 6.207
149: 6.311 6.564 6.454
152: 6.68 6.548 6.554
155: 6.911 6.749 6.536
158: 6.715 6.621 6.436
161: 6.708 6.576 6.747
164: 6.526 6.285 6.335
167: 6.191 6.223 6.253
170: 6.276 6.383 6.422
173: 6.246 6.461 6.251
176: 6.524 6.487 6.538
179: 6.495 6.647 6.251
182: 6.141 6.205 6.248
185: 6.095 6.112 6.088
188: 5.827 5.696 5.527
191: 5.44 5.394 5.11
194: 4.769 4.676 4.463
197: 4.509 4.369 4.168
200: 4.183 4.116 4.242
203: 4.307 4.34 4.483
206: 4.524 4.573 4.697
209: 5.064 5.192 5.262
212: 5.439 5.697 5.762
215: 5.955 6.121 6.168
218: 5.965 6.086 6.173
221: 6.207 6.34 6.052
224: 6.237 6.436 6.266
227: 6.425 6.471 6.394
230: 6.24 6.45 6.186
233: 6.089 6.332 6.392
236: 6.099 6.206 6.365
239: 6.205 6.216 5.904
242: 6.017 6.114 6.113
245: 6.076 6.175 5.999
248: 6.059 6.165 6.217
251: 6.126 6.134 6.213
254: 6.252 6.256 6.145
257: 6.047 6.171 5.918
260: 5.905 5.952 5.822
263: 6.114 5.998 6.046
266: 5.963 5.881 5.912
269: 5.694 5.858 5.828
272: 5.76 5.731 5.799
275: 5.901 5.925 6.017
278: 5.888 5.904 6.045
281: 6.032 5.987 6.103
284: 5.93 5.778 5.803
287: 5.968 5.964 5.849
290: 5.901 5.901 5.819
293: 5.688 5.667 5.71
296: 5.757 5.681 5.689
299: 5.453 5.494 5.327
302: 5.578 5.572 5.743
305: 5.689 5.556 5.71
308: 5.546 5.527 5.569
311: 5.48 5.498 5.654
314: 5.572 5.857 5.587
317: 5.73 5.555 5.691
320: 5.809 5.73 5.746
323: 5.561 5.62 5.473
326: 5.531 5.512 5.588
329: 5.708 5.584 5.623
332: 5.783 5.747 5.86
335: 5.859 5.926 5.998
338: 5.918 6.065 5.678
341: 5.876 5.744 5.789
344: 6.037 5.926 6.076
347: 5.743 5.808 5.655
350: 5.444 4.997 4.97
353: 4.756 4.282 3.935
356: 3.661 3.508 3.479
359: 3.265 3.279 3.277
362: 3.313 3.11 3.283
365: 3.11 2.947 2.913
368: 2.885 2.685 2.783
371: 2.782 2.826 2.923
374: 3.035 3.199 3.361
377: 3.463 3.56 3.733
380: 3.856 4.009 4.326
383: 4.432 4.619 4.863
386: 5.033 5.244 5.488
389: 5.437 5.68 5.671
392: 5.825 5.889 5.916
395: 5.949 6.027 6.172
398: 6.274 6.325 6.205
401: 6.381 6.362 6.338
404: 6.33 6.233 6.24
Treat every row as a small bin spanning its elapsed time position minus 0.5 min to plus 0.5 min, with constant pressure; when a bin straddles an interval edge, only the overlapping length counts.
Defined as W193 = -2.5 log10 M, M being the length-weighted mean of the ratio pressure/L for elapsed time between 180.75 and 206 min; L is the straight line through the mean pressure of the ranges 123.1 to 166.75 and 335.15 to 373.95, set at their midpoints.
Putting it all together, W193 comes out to 0.16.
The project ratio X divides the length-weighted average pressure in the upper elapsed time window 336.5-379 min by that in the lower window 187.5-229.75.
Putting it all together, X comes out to 0.8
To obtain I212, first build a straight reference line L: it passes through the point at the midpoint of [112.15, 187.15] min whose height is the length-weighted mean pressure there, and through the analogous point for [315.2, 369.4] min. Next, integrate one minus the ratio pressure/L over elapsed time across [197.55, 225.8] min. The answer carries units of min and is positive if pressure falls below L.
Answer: 2.9 min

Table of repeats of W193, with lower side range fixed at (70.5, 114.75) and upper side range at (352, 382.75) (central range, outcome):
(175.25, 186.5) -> -0.22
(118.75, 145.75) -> -0.12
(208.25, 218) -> -0.16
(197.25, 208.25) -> 0.14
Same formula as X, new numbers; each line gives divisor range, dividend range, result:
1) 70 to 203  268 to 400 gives 0.86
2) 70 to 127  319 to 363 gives 0.86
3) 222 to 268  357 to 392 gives 0.62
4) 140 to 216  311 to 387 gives 0.81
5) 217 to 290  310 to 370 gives 0.83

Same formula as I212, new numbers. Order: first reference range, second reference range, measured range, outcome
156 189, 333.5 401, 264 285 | -1.66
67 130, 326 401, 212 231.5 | -2.54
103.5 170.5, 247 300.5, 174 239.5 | 4.59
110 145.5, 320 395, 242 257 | -1.89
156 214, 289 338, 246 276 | -1.68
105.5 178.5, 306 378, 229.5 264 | -3.59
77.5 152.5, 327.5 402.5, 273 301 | -3.34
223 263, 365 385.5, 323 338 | -4.59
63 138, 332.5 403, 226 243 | -2.63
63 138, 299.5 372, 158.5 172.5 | -1.52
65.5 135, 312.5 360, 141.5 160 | -1.67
